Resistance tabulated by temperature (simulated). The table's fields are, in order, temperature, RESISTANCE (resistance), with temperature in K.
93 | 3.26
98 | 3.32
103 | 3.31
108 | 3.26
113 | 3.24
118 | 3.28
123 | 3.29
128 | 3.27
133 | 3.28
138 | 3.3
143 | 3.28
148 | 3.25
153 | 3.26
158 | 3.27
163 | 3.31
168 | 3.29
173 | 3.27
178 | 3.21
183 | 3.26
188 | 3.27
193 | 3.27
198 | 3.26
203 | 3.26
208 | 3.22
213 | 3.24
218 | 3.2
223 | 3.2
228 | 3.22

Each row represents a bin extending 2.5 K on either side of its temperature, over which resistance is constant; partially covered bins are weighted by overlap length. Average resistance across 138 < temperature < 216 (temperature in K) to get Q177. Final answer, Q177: 3.26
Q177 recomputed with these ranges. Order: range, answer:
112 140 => 3.28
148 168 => 3.28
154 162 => 3.28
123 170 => 3.28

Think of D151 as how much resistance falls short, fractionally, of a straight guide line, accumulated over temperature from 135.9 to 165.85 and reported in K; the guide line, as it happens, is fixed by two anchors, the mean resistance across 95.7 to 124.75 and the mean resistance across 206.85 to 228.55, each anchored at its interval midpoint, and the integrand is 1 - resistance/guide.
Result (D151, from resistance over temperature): -0.2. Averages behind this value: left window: 3.28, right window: 3.22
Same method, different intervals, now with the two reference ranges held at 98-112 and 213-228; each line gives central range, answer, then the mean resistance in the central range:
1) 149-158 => 0.0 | 3.26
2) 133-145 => -0.1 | 3.29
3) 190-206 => -0.2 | 3.26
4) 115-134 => 0.0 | 3.28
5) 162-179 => -0.2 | 3.27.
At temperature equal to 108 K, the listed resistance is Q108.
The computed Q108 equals 3.26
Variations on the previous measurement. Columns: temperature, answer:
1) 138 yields 3.3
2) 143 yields 3.28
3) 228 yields 3.22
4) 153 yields 3.26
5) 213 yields 3.24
